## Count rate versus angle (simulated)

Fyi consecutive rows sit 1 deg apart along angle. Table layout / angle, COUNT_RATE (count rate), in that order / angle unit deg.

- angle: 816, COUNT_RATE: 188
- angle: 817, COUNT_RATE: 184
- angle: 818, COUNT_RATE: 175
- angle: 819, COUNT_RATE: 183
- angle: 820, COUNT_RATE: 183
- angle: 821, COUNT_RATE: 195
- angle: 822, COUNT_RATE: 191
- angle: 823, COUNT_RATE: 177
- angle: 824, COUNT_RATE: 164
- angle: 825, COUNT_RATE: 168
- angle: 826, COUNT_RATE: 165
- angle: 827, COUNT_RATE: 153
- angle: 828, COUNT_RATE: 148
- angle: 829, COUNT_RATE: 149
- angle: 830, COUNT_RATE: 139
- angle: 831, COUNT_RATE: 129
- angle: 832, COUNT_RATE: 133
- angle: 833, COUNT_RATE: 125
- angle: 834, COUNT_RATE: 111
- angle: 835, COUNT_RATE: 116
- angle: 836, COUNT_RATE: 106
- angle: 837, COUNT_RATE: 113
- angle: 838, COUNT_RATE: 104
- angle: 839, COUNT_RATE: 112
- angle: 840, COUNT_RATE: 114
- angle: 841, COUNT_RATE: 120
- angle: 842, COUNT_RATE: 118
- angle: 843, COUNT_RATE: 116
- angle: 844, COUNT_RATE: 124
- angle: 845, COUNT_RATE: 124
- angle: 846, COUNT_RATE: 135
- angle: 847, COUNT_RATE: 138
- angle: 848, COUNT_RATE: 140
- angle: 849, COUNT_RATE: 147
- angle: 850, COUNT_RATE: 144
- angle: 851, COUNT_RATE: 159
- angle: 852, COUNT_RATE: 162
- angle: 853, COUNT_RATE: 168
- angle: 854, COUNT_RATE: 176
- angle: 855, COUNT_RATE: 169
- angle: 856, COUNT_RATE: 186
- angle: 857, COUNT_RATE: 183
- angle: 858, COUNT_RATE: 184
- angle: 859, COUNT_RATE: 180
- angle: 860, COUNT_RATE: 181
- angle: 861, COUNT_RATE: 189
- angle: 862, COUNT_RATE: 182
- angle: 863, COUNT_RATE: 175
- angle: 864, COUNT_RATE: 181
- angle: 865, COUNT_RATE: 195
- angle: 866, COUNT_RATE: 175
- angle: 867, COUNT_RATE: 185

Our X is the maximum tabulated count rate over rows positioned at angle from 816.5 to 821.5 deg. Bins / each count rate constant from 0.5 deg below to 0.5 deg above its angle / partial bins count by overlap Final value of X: 195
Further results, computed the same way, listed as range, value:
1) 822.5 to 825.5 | 177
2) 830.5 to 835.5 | 133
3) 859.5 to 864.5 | 189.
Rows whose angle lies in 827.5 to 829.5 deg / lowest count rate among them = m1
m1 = 148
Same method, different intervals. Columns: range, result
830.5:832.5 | 129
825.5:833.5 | 125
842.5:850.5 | 116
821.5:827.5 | 153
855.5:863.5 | 175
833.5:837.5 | 106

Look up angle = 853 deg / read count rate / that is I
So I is 168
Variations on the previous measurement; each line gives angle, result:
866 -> 175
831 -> 129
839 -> 112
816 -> 188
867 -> 185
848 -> 140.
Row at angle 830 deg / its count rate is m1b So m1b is 139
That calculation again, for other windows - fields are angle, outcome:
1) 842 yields 118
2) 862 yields 182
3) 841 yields 120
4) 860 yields 181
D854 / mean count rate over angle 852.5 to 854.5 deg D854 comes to 172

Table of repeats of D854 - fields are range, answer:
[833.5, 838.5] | 110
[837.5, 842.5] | 114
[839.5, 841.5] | 117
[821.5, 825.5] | 175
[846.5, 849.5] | 142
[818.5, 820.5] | 183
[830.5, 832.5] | 131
